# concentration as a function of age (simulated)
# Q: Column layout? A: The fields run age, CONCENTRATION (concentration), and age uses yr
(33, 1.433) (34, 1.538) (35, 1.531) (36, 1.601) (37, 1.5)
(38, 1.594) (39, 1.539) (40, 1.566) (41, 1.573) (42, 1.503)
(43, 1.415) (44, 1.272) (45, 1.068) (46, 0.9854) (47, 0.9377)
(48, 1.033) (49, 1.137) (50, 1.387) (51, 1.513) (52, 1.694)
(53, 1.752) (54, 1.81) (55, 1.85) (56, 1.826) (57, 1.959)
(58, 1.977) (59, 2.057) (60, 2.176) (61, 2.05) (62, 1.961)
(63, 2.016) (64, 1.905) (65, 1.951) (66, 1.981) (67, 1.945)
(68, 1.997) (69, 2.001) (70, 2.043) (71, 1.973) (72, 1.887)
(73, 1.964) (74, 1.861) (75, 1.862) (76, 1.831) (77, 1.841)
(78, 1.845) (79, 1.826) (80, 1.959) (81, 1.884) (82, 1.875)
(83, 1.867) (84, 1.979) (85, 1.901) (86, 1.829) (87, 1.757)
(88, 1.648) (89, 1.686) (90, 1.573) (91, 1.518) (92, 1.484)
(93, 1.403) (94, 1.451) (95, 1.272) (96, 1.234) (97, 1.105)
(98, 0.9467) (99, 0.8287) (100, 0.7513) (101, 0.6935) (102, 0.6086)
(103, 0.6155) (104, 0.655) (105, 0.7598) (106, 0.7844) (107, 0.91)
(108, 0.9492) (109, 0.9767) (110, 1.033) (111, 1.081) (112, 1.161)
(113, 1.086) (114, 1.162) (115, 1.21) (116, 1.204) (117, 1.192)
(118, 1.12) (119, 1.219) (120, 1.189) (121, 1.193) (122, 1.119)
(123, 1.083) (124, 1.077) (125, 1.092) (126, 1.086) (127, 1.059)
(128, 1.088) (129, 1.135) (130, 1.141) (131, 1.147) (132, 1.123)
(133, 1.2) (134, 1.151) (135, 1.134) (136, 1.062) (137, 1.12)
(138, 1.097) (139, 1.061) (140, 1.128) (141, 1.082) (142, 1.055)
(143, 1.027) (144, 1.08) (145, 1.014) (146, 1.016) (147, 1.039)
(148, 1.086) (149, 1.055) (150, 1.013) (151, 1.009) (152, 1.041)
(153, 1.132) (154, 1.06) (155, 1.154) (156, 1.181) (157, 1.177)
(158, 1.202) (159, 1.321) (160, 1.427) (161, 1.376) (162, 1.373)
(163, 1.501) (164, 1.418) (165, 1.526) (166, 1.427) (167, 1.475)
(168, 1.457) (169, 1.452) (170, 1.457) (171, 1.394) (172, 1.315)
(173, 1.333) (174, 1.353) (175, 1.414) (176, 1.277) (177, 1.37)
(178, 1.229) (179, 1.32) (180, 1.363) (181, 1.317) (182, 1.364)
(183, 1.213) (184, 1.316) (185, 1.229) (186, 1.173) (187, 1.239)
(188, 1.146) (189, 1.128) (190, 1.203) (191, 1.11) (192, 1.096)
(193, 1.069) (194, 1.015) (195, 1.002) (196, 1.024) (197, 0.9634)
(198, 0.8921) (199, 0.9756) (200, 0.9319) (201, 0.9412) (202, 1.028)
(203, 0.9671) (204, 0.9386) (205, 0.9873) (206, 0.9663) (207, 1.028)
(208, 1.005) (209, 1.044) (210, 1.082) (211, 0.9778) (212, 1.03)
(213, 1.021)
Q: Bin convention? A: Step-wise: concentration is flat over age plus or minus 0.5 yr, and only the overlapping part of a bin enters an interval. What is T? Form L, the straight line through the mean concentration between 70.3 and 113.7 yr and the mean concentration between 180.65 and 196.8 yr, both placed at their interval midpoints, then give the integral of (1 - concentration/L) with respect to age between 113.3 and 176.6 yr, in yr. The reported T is 3.4 yr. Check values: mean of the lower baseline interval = 1.4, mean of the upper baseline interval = 1.16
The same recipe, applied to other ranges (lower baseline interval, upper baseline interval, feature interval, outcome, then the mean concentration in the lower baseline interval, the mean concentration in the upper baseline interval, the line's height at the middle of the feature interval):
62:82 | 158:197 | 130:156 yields 7.1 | 1.92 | 1.29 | 1.5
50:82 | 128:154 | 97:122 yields 7.7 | 1.9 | 1.09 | 1.43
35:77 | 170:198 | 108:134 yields 6.0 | 1.71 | 1.22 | 1.46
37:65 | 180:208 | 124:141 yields 2.6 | 1.62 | 1.09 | 1.32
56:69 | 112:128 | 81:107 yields 4.4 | 1.99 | 1.14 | 1.52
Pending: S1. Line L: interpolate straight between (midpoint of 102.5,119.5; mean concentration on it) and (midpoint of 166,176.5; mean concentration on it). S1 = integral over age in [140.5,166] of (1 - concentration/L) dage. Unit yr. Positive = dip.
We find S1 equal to 2.05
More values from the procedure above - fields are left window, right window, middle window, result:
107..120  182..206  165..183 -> -4.8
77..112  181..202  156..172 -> -3.1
